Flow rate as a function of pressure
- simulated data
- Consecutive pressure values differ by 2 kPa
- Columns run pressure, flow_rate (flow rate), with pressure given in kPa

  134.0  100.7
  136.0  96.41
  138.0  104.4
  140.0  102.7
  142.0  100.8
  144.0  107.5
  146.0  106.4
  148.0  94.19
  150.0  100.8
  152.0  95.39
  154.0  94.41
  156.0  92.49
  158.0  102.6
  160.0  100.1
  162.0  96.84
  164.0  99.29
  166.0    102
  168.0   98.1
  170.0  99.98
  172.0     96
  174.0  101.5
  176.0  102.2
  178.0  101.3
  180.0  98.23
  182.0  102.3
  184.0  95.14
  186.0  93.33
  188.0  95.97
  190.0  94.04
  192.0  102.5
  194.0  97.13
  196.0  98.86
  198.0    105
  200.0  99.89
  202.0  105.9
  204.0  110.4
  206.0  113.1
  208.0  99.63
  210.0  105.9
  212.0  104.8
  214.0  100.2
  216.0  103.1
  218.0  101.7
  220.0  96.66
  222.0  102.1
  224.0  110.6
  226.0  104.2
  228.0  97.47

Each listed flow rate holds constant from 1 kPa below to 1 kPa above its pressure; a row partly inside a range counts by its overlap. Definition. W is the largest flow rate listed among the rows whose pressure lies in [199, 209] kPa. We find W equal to 113.1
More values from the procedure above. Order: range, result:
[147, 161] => 102.6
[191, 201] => 105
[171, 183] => 102.3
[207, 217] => 105.9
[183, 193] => 102.5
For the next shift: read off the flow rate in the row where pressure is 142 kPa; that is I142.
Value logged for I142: 100.8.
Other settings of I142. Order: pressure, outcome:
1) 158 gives 102.6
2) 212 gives 104.8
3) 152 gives 95.39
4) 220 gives 96.66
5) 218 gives 101.7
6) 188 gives 95.97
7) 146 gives 106.4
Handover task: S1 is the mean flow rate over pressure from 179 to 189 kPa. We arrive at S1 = 97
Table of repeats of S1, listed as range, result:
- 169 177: 99.9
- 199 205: 105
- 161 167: 99.4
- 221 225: 106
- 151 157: 94.1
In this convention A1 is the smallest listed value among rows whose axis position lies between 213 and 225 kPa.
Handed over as 96.66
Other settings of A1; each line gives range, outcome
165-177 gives 96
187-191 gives 94.04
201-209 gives 99.63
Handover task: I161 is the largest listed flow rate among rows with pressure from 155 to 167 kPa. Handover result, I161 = 102.6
